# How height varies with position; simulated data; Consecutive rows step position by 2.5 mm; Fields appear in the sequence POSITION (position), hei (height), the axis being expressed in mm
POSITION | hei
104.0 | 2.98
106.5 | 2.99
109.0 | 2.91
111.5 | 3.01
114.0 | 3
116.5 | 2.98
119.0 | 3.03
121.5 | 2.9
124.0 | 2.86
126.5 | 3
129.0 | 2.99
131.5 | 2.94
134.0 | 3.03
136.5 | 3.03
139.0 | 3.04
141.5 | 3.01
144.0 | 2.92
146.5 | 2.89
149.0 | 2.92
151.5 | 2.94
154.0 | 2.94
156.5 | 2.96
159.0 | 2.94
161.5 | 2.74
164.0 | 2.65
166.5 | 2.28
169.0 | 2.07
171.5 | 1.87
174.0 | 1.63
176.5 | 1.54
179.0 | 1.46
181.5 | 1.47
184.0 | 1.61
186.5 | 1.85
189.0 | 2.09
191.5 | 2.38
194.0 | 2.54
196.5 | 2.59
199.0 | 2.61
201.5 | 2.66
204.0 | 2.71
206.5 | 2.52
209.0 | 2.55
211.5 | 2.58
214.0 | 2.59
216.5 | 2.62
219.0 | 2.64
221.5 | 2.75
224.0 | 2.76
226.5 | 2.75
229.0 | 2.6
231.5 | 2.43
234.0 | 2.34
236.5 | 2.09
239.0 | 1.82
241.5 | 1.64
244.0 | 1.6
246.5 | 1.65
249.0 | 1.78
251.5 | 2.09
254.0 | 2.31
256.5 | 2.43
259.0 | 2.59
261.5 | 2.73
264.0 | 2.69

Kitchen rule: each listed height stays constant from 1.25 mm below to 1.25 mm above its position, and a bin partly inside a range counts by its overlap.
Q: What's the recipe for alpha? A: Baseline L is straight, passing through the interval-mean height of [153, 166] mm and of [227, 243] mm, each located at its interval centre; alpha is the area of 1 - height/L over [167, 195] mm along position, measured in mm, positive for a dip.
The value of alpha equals 8.0 mm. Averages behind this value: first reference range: 2.81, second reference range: 2.17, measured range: 1.87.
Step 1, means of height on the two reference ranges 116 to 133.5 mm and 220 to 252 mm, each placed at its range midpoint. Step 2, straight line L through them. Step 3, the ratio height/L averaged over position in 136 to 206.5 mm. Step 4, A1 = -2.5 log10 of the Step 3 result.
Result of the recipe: 0.09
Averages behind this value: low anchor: 2.96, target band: 2.44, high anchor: 2.18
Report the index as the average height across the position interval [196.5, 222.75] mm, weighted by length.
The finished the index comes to 2.62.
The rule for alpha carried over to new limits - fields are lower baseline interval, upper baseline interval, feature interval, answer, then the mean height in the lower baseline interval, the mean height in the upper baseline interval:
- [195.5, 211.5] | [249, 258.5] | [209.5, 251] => 2.20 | 2.6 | 2.24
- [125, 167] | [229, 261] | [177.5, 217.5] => 2.81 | 2.91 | 2.1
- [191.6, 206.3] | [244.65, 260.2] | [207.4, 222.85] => -1.07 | 2.6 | 2.12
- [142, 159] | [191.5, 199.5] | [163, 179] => 4.69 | 2.93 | 2.55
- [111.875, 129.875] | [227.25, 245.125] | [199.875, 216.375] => -2.11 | 2.97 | 2.1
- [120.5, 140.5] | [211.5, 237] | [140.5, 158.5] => -0.29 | 2.98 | 2.57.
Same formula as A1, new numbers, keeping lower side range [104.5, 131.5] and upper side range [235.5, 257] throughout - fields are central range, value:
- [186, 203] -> -0.04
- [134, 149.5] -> -0.08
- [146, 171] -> -0.03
